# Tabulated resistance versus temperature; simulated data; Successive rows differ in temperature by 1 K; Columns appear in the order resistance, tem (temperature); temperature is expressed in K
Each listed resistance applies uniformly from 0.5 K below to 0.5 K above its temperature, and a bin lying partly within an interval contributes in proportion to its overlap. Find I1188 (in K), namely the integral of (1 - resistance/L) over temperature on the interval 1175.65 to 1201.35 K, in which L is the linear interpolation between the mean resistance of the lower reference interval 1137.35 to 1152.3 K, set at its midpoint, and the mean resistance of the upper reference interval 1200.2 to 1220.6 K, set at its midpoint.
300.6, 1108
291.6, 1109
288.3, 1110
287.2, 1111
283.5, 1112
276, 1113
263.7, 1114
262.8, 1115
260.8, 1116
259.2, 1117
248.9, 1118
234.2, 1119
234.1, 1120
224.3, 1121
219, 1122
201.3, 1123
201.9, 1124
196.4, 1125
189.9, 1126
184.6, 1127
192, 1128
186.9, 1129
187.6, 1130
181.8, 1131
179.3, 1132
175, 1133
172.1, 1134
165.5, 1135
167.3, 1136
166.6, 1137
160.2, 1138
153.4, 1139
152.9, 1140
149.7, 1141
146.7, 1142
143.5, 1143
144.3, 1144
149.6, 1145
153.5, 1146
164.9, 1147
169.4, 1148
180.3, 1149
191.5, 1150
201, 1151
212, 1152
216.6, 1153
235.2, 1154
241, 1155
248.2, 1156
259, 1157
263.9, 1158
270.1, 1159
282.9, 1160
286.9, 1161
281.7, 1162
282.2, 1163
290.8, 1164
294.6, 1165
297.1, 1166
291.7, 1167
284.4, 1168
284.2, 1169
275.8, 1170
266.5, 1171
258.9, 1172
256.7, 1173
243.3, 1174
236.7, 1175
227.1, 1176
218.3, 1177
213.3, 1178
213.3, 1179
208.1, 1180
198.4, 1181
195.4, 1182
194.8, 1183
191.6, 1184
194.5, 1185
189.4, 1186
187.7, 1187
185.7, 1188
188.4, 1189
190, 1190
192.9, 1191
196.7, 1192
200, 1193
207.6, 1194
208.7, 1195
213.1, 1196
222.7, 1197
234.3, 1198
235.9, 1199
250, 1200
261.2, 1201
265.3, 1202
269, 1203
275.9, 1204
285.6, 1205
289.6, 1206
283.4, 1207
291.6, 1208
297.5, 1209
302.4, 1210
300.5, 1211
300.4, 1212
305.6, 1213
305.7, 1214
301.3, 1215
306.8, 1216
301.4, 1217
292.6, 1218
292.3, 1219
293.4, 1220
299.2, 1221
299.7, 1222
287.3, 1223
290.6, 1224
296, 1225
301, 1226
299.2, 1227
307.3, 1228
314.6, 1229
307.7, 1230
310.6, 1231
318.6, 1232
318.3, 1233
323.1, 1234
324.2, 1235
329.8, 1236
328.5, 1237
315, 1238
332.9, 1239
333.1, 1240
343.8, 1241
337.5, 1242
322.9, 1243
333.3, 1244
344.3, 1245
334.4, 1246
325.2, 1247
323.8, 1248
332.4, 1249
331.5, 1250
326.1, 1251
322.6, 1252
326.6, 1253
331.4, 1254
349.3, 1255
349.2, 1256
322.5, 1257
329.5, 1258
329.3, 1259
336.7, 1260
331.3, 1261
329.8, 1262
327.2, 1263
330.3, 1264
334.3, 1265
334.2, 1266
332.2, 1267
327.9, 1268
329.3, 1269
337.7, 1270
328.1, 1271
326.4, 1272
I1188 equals 4.1 K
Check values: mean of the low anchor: 164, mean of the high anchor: 291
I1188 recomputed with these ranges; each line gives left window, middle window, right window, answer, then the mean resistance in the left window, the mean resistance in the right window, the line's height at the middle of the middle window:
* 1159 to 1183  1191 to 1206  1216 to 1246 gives 2.4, 255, 314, 282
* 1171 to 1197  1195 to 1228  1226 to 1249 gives -1.7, 210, 324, 268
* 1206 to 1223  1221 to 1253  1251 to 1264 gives -0.4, 298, 332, 316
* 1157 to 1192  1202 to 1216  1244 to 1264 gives -0.7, 239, 332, 279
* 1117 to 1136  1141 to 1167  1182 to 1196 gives -3.5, 199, 195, 198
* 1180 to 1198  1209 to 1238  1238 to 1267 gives -3.8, 199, 332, 271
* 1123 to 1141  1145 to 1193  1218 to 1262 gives -0.9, 177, 321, 226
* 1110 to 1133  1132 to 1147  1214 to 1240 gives 5.1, 226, 308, 240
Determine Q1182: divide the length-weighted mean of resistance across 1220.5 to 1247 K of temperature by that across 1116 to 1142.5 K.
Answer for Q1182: 1.7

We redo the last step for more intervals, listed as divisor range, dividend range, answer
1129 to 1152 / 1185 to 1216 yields 1.48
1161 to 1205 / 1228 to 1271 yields 1.40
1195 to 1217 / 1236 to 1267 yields 1.21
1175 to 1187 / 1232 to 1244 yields 1.60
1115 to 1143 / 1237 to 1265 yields 1.72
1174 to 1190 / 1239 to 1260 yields 1.63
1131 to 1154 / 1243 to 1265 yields 1.94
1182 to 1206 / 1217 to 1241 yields 1.41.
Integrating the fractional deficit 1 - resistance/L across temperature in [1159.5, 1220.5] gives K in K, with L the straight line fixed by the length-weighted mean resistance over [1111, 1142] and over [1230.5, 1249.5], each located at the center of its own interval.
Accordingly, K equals 4.6 K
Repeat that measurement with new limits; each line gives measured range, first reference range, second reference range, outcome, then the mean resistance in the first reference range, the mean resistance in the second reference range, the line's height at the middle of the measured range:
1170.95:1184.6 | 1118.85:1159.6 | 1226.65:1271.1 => 1.0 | 192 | 328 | 240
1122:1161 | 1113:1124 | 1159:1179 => 9.3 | 241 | 266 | 252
